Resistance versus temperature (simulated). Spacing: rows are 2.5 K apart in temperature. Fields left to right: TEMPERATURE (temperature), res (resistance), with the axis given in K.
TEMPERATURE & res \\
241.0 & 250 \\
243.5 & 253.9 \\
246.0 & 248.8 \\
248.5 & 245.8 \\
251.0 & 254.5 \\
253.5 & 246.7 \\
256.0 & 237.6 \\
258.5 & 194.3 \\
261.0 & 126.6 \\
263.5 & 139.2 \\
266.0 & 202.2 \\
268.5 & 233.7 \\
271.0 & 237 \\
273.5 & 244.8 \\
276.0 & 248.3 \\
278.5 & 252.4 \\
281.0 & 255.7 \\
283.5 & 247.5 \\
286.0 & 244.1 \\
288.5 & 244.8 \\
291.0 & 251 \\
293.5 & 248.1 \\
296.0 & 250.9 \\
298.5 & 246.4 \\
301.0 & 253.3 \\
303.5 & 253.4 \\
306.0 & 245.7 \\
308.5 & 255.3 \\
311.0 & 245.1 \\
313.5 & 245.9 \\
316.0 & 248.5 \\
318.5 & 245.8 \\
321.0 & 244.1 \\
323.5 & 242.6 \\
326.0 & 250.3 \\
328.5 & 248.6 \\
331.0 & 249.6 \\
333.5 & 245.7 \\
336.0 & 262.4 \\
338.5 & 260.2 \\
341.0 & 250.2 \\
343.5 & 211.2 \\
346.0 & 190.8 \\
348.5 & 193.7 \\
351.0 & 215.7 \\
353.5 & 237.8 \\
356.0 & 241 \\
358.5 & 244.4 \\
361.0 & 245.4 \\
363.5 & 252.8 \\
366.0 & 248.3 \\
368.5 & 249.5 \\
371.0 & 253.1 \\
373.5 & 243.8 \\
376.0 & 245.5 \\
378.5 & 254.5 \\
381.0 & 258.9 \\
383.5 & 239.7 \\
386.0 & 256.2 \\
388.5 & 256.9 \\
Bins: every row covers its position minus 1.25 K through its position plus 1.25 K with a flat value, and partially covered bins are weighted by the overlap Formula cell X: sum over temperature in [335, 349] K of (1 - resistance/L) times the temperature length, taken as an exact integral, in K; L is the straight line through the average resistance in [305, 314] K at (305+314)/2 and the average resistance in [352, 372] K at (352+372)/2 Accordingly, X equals 1.0 K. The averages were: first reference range 248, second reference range 246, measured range 229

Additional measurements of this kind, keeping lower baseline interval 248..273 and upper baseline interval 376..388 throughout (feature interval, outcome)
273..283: -1.52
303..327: -1.86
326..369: 0.39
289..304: -1.77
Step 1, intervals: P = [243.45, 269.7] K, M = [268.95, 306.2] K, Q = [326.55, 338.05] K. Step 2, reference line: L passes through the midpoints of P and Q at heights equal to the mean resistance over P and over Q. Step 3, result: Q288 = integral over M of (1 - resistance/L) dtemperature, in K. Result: -2.9 K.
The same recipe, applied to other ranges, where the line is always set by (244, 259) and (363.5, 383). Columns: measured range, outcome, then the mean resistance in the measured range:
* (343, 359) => 1.9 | 218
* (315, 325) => 0.0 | 245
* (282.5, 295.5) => -0.2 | 247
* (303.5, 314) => -0.1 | 249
